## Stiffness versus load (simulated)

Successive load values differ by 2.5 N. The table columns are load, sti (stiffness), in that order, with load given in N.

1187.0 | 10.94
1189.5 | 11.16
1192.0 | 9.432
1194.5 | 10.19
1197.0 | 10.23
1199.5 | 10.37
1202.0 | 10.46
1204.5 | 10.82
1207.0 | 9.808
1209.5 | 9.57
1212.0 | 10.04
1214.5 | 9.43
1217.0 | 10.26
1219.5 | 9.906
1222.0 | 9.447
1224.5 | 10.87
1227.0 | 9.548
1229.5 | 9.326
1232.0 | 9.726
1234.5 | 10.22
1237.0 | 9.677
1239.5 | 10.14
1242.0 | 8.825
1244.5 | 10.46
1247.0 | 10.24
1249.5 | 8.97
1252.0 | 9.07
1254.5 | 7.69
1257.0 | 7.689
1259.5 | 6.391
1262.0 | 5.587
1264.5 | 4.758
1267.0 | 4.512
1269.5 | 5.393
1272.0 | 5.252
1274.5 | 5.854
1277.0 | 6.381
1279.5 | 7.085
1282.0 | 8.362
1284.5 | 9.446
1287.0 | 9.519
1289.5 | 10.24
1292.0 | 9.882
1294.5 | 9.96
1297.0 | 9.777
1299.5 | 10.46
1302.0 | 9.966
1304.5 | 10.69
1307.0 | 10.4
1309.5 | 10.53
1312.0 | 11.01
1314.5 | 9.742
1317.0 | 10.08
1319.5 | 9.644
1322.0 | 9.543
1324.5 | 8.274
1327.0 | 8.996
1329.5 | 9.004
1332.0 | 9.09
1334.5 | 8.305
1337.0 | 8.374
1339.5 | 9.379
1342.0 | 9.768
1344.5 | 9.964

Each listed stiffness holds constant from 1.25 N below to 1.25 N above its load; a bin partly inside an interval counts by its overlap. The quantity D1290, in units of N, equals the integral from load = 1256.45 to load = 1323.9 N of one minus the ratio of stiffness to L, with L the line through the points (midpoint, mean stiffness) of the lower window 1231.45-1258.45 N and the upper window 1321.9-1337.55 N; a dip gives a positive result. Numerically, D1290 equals 3.99 N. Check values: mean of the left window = 9.31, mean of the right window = 8.76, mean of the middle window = 8.46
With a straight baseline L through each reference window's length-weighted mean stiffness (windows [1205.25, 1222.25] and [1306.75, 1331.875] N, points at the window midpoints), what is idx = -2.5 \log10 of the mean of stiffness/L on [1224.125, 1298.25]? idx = 0.17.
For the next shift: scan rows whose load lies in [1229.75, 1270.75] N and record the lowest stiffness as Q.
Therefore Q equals 4.512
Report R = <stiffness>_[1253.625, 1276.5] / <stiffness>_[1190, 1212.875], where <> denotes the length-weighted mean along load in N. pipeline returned 0.6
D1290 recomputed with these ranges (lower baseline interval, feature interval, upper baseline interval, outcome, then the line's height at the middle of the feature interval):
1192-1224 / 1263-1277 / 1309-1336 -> 6.40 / 9.71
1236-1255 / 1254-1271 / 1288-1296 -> 6.56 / 9.65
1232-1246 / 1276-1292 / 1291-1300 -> 2.11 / 9.96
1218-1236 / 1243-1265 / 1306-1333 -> 4.08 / 9.81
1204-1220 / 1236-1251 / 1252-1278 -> -4.05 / 7.66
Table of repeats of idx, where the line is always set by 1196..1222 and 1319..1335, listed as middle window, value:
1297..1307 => -0.12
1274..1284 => 0.29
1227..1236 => 0.01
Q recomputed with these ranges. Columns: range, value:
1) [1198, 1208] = 9.808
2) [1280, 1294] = 8.362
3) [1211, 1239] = 9.326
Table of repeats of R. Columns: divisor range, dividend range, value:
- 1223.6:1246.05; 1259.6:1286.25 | 0.64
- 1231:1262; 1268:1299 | 0.91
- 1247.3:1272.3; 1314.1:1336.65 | 1.36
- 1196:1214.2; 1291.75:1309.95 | 1.01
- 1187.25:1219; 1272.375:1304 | 0.87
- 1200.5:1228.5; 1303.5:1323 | 1.02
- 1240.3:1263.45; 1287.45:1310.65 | 1.22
